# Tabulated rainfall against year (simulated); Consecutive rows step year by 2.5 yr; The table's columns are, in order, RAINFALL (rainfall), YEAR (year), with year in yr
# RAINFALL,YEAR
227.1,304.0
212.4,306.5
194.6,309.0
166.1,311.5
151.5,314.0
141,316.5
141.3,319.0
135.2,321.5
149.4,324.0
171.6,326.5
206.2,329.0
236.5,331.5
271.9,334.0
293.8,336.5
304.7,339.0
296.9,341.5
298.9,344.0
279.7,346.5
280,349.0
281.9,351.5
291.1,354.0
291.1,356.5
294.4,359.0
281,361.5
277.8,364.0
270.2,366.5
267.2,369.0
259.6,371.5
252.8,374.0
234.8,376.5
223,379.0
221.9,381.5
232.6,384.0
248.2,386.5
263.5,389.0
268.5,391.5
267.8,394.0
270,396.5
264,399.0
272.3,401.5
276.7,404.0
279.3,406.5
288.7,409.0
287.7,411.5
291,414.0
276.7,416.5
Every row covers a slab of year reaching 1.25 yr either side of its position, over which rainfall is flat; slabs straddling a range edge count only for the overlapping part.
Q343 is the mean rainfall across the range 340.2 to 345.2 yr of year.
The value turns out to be 298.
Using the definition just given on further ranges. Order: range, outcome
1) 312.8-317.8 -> 146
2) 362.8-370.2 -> 272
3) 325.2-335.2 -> 221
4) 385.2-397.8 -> 263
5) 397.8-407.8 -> 273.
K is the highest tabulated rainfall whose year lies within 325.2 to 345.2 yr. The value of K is 304.7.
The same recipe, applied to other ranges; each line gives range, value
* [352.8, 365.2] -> 294.4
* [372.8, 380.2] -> 252.8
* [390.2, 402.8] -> 272.3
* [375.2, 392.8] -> 268.5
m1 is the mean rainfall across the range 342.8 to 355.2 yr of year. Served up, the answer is 286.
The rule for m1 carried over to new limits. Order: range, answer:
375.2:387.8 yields 232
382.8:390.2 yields 248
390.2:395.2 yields 268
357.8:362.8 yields 288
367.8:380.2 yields 247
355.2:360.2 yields 293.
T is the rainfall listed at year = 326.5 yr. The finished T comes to 171.6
